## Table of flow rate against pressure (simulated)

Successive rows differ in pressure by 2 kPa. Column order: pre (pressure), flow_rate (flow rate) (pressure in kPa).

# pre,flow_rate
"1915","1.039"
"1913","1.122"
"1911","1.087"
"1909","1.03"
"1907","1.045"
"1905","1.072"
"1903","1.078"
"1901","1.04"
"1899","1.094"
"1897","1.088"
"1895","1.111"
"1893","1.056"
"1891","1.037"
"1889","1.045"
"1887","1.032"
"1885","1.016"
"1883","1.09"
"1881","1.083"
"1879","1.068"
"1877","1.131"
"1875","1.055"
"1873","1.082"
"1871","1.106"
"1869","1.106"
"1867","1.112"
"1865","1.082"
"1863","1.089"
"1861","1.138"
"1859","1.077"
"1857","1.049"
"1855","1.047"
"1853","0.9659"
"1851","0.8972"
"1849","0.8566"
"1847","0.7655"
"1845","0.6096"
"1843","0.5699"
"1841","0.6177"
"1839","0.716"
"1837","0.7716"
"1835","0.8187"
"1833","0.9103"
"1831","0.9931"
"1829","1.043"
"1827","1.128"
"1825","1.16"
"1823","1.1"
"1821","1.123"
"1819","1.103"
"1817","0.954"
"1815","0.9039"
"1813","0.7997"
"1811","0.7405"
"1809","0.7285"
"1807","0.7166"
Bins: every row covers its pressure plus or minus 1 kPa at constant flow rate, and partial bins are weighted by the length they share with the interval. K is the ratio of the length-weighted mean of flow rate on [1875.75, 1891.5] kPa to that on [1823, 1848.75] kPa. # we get 1.25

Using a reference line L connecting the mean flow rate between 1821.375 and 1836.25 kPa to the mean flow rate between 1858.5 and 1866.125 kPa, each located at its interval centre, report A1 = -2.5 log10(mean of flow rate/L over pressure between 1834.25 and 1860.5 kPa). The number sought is 0.27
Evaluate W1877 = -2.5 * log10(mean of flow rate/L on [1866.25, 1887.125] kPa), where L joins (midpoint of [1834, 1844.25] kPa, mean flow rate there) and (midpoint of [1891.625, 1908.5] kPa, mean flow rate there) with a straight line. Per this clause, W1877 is -0.17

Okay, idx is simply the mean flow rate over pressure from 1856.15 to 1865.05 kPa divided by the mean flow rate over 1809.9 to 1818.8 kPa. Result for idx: 1.25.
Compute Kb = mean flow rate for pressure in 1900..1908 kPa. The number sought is 1.06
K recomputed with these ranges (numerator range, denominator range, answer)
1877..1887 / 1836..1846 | 1.63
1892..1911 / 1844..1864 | 1.13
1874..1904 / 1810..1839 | 1.11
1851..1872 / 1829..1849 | 1.38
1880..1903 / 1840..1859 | 1.28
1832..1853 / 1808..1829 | 0.78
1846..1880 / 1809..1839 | 1.09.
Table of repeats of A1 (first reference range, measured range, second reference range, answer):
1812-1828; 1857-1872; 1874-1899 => -0.04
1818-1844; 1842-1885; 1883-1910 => -0.01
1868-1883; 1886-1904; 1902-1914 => 0.02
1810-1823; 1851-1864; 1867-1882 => 0.00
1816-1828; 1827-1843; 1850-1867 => 0.27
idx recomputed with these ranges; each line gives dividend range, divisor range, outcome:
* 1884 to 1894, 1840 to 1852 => 1.44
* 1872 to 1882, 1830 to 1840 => 1.29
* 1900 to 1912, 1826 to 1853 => 1.28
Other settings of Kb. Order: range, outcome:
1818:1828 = 1.12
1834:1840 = 0.769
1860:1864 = 1.11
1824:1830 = 1.11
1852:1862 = 1.06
